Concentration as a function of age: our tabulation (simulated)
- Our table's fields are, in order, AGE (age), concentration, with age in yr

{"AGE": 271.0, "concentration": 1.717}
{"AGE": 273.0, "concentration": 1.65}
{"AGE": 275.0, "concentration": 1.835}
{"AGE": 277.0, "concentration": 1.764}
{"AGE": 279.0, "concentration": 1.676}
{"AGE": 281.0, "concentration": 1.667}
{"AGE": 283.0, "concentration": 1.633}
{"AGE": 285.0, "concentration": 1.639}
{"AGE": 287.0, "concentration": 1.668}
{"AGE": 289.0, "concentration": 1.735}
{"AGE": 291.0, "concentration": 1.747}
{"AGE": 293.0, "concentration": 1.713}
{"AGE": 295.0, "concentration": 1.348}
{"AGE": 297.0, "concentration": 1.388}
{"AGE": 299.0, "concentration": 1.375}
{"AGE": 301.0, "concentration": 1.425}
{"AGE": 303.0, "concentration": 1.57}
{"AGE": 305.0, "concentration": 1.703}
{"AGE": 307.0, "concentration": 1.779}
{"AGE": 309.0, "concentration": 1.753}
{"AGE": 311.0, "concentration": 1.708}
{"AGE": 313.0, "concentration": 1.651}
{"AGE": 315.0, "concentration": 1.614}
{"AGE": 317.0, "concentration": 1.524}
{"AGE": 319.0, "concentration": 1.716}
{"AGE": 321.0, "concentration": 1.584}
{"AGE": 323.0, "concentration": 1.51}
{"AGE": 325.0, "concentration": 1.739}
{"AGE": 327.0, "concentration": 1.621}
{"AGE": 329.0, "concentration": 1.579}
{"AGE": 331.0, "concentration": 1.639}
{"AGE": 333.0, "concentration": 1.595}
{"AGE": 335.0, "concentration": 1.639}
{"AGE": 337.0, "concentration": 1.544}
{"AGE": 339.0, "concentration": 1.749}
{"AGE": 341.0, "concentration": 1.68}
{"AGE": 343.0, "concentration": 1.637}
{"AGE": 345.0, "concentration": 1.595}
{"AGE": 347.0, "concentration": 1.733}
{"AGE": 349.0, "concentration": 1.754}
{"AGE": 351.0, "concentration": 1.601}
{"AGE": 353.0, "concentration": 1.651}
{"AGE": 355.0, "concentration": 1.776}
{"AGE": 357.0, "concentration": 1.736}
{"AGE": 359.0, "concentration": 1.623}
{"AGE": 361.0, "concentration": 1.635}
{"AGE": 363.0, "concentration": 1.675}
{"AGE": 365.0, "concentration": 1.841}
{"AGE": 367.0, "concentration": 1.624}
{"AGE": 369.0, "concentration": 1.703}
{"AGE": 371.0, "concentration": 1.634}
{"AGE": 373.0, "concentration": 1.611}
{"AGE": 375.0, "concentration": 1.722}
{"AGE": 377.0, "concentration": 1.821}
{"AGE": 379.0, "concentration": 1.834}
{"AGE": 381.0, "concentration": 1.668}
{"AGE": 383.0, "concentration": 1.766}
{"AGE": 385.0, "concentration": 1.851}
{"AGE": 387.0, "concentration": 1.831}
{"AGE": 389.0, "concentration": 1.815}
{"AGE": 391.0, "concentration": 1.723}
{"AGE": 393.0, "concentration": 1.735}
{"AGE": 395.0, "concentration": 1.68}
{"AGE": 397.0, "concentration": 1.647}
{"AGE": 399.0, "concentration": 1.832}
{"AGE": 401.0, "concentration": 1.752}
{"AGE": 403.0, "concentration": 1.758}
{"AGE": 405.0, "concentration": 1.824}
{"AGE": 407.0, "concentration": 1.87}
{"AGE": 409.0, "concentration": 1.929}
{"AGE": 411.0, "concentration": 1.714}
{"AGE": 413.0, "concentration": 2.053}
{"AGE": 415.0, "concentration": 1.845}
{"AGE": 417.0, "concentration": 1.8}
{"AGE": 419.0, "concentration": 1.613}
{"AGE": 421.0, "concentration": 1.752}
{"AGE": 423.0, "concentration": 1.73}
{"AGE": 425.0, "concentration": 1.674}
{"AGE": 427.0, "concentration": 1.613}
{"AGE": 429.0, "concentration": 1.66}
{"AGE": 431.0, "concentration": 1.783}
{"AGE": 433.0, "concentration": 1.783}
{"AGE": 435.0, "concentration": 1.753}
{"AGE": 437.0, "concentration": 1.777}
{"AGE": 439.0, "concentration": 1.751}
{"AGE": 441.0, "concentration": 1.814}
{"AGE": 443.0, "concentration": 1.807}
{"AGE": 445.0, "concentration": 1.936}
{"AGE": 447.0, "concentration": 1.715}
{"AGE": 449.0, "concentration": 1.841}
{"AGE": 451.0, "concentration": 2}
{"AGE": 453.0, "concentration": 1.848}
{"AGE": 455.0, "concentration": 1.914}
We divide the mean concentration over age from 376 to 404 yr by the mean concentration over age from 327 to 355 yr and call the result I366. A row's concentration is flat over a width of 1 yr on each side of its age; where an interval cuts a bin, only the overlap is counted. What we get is 1.07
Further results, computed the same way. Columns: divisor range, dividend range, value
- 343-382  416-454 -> 1.04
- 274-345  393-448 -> 1.09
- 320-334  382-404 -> 1.10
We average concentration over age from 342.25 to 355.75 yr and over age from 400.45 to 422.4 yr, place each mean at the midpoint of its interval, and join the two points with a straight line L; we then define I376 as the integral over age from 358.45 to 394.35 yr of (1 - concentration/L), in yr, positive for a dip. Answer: 0.1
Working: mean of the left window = 1.68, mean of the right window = 1.81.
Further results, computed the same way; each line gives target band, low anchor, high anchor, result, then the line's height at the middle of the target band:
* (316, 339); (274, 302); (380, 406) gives 0.76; 1.67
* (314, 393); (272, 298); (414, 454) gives 1.19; 1.71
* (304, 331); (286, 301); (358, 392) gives -0.74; 1.61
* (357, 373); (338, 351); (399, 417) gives 0.54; 1.73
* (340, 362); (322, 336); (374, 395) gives 0.05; 1.68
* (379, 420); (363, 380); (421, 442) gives -1.40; 1.73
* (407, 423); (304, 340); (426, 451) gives -0.56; 1.75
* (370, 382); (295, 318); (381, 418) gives 0.19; 1.74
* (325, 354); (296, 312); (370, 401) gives 0.15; 1.66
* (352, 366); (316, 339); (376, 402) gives -0.11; 1.69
